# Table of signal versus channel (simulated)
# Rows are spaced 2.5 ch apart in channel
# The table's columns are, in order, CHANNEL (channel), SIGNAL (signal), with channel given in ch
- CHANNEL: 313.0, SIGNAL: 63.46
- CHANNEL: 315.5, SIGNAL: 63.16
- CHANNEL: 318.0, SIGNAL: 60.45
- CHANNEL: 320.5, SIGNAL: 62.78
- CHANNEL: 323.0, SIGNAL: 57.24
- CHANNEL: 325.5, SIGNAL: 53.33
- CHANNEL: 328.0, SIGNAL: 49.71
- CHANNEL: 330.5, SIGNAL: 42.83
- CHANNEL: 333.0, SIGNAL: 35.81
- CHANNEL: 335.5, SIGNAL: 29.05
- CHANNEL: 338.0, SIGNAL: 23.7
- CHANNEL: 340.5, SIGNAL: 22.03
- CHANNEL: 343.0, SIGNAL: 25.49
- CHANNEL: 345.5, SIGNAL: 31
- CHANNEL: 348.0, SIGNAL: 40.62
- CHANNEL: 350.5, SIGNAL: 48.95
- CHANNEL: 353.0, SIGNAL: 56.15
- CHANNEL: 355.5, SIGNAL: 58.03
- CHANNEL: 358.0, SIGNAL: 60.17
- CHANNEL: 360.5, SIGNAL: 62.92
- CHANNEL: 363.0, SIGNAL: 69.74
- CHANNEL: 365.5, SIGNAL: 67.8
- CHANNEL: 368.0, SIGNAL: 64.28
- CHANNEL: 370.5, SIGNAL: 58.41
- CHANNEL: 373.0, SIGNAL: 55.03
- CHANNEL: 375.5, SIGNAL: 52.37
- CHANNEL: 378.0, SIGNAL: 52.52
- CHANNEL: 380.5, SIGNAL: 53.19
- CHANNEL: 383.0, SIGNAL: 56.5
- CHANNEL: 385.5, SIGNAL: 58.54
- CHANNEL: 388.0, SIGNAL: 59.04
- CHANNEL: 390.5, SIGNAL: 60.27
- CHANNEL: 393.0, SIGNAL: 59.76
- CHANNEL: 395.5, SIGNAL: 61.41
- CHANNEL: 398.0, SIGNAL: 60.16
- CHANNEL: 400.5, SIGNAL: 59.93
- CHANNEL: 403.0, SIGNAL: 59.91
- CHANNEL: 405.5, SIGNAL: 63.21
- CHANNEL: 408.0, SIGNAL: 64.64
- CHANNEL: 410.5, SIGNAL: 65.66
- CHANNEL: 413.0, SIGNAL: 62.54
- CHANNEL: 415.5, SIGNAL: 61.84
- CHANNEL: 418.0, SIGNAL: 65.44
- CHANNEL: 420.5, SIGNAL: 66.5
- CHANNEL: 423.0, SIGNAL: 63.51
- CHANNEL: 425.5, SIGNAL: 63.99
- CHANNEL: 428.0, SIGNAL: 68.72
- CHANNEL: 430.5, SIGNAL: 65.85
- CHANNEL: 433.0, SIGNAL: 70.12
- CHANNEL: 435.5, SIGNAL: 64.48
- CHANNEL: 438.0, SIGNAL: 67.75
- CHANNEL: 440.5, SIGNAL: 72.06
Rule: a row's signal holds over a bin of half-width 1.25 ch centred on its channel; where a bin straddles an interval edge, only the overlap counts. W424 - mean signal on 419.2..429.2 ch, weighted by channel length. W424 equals 65.7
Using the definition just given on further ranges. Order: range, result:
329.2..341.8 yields 30.7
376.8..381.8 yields 52.9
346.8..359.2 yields 52.8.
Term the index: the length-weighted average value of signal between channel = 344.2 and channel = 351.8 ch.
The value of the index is 40.2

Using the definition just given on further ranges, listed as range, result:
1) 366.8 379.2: 56.5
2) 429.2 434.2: 68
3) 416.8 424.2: 65.2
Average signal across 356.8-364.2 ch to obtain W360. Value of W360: 64.3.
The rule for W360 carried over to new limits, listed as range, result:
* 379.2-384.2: 54.8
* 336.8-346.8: 25.6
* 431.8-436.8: 67.3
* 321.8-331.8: 50.7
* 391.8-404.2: 60.2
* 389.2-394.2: 60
